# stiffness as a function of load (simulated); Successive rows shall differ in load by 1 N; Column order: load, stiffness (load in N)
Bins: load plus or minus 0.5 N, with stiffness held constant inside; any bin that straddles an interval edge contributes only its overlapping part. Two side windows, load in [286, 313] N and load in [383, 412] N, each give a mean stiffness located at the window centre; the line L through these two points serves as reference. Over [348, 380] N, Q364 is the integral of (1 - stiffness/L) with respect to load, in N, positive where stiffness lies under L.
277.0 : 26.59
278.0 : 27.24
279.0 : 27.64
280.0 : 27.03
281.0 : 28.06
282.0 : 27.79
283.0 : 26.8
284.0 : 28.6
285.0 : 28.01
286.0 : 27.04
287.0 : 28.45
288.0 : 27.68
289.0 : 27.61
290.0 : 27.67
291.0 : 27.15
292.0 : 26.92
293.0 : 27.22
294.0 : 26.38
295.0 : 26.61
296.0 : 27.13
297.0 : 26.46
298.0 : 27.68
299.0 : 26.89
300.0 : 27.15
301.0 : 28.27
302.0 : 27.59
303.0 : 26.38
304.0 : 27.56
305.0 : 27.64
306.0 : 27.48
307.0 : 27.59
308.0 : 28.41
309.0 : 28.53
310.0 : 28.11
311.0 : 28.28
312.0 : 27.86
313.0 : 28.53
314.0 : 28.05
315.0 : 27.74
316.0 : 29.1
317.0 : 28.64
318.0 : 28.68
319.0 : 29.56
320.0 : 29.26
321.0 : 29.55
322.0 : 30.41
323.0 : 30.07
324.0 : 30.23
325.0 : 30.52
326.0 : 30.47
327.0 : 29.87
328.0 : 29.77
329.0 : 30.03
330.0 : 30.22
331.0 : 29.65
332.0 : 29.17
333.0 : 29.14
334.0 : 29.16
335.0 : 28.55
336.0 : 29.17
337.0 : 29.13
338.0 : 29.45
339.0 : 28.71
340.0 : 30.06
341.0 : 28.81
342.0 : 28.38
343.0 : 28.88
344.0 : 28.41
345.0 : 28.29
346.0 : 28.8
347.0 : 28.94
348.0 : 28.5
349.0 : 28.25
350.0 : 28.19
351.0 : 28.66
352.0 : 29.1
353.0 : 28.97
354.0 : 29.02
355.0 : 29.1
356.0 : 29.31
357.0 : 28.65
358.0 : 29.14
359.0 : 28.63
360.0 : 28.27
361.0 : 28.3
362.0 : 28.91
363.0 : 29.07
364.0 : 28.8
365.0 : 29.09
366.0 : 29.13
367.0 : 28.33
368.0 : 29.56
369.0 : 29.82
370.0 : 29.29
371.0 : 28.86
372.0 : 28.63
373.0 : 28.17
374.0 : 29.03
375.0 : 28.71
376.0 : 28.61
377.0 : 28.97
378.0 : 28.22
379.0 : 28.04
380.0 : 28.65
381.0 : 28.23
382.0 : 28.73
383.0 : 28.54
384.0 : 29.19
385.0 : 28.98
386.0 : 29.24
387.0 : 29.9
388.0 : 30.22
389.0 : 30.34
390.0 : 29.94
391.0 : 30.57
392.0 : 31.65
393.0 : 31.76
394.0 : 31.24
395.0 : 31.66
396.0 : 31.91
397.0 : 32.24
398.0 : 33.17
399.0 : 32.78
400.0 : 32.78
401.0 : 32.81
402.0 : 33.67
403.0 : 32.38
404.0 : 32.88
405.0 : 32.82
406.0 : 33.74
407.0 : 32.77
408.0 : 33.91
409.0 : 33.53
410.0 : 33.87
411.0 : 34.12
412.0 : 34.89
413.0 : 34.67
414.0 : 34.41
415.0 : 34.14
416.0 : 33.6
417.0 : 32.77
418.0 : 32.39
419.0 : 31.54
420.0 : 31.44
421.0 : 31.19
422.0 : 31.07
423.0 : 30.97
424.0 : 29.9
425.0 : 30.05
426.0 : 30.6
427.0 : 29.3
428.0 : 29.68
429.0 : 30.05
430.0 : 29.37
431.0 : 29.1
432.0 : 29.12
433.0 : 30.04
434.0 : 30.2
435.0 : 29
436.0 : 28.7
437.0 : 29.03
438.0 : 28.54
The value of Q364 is 1.70 N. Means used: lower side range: 27.5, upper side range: 31.9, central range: 28.8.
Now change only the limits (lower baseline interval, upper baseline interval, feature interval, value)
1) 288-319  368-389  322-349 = -1.06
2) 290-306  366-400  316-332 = -1.02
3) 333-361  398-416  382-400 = 0.84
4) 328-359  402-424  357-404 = 1.85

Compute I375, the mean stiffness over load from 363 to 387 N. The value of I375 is 28.8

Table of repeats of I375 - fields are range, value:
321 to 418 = 30.2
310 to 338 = 29.3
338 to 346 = 28.8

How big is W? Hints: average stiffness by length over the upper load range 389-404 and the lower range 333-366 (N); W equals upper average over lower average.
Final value 1.1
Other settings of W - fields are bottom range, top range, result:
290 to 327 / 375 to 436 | 1.11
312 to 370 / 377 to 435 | 1.08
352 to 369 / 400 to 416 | 1.16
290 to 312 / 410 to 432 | 1.16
